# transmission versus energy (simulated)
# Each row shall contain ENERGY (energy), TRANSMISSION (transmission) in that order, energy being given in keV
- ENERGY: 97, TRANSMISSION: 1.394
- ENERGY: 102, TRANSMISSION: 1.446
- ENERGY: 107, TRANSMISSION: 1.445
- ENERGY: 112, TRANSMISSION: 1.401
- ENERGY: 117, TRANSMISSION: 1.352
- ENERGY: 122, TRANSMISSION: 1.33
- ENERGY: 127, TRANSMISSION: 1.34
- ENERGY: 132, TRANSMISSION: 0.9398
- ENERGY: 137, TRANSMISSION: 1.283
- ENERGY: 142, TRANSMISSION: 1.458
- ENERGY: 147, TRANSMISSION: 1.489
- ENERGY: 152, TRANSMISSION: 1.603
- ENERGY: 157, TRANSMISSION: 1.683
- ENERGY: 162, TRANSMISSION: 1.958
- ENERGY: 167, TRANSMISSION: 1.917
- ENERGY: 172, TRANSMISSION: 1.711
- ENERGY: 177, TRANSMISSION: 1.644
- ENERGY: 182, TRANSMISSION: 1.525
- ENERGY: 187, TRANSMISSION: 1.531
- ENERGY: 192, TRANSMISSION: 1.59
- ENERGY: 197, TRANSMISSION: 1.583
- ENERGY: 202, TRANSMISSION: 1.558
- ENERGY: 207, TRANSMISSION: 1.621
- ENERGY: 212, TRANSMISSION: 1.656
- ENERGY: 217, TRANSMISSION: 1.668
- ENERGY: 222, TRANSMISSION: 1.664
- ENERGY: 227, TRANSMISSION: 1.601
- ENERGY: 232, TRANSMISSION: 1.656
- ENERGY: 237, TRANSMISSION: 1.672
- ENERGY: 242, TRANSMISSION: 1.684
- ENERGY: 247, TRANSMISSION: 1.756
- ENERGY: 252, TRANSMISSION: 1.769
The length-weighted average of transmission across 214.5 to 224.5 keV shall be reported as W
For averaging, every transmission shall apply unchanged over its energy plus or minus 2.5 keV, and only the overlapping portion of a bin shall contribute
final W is 1.67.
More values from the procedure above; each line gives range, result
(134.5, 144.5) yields 1.37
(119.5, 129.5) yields 1.34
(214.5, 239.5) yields 1.65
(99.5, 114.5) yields 1.43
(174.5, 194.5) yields 1.57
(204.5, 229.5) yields 1.64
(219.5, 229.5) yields 1.63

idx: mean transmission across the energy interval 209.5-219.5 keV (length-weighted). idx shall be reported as 1.66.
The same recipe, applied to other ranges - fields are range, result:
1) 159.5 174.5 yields 1.86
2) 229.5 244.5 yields 1.67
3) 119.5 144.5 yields 1.27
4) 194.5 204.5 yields 1.57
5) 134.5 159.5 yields 1.5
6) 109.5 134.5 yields 1.27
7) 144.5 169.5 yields 1.73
